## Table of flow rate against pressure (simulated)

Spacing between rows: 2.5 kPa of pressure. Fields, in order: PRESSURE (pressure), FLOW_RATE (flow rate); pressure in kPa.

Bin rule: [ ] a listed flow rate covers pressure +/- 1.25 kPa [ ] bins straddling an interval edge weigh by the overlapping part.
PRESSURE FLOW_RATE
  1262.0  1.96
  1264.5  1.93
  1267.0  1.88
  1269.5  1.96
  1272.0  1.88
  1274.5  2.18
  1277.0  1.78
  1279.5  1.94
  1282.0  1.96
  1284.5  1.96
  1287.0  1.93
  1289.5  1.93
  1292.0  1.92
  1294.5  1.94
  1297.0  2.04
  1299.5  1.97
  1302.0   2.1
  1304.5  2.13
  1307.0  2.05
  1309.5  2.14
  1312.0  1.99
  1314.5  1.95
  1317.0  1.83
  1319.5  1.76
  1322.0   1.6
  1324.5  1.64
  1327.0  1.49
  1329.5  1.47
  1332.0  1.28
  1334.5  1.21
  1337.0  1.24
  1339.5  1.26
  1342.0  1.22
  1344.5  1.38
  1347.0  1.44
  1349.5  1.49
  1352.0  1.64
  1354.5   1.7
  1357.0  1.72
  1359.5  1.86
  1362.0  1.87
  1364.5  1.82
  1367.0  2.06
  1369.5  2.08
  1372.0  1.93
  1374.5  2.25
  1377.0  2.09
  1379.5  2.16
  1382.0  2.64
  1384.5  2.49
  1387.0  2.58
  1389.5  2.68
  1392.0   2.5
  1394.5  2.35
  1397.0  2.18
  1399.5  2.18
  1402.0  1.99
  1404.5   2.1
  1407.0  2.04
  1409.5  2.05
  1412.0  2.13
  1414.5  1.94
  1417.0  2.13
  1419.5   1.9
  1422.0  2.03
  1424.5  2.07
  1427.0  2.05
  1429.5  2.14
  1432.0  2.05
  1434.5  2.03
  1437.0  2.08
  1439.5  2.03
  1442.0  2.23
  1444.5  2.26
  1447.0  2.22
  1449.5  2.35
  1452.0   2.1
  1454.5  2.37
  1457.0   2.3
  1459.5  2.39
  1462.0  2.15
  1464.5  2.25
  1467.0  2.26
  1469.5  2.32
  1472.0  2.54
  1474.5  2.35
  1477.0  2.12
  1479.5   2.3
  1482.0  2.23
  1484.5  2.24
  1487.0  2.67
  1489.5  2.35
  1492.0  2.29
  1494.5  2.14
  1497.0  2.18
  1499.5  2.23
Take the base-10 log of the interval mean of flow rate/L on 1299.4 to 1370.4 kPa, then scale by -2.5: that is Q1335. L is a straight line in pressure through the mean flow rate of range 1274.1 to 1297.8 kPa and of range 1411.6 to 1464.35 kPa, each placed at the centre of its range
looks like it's 0.18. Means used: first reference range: 1.95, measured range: 1.7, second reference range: 2.14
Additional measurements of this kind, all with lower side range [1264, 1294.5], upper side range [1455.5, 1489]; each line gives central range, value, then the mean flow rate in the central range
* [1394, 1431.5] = 0.061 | 2.08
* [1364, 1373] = 0.067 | 1.99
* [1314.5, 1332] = 0.235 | 1.63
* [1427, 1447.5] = 0.063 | 2.12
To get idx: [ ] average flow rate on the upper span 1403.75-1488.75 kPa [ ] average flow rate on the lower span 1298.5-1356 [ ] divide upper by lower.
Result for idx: 1.33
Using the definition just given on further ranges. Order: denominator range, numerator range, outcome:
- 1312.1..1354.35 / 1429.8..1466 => 1.45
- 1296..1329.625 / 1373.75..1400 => 1.27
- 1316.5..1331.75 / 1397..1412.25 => 1.31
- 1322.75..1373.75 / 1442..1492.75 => 1.44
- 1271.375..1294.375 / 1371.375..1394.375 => 1.22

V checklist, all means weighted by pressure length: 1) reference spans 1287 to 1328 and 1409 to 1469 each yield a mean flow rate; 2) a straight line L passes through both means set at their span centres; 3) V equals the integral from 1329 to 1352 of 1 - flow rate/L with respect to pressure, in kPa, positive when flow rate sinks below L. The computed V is 7.30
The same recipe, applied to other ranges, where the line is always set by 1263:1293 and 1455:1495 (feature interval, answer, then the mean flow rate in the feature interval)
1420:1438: 1.35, 2.06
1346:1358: 2.77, 1.6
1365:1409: -2.01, 2.24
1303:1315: -0.38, 2.06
